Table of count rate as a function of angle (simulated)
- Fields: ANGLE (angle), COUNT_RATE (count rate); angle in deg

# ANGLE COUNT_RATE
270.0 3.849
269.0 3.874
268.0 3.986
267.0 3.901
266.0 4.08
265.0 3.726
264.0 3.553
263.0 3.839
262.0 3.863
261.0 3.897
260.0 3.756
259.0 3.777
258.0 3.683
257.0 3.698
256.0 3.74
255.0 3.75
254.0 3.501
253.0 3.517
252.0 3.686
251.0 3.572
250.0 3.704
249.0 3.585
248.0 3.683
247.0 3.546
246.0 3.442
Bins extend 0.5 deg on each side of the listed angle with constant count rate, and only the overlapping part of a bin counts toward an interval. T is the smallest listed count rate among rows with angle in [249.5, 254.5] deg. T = 3.501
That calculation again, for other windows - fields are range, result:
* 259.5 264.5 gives 3.553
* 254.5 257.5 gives 3.698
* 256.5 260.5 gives 3.683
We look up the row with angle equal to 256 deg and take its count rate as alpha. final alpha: 3.74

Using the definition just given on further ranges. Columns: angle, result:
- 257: 3.698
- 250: 3.704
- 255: 3.75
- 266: 4.08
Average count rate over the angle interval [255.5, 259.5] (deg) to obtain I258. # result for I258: 3.72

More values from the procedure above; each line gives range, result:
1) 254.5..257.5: 3.73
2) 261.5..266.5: 3.81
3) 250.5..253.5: 3.59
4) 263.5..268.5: 3.85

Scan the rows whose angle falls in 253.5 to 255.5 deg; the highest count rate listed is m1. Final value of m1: 3.75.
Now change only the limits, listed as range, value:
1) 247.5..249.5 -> 3.683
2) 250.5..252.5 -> 3.686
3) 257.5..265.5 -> 3.897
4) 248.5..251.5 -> 3.704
